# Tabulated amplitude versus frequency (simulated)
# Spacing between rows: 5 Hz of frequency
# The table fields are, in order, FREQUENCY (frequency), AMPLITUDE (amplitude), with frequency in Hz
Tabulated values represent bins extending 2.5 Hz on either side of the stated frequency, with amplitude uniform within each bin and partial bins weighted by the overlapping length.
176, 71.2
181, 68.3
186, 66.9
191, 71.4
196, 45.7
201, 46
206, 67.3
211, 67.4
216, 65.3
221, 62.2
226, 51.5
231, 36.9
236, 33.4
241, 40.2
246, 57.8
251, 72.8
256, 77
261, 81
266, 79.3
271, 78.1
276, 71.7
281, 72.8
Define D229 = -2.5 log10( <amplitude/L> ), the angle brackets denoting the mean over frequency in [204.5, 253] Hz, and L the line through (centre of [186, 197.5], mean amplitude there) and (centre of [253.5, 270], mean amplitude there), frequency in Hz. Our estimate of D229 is 0.26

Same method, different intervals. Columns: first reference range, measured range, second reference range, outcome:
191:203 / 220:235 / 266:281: 0.265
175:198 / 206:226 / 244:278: 0.080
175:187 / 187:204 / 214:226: 0.182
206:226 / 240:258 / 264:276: 0.141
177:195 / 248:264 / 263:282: -0.032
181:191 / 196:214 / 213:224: 0.122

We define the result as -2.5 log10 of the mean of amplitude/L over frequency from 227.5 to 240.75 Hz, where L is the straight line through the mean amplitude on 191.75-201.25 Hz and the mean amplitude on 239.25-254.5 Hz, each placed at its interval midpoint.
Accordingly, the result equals 0.46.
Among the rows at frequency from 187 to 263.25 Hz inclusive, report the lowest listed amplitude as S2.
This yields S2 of 33.4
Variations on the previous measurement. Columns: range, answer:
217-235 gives 36.9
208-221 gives 62.2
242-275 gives 57.8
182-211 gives 45.7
